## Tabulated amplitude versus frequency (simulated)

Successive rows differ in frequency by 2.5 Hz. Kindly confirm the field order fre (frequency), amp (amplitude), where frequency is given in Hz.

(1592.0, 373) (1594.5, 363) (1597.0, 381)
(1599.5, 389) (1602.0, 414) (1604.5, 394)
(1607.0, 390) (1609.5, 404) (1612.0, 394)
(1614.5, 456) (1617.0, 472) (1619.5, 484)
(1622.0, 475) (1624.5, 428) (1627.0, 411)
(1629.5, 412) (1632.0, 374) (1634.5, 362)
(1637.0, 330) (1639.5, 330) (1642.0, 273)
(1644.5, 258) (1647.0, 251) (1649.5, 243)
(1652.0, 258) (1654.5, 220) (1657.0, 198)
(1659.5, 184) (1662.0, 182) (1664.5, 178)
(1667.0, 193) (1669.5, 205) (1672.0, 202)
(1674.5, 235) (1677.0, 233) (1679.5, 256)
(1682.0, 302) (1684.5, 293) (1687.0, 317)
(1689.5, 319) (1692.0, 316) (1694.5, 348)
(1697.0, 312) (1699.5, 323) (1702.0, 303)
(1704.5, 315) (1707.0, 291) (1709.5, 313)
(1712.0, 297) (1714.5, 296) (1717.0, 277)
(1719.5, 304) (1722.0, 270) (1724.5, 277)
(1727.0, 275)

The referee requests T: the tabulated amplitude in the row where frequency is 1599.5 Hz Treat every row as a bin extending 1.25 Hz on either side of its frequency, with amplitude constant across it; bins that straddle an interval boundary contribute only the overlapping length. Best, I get 389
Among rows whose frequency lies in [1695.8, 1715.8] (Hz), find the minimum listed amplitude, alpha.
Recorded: 291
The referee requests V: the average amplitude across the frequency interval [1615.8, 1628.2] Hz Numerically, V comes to 454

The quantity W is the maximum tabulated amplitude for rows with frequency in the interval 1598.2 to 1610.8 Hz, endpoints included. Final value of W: 414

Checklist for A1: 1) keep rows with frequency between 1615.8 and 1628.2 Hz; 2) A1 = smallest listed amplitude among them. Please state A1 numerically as 411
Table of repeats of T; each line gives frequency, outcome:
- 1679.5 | 256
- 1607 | 390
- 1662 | 182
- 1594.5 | 363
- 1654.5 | 220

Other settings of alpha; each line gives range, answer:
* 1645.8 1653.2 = 243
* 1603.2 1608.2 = 390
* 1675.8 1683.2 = 233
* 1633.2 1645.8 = 258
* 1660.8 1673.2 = 178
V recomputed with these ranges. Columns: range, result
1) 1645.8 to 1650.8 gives 247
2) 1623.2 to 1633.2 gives 407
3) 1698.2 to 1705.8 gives 314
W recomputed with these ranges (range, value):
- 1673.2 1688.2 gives 317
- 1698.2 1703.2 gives 323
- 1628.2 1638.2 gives 412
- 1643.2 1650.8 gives 258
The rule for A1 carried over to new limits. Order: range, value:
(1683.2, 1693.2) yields 293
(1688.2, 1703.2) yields 303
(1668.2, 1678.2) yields 202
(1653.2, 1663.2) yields 182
